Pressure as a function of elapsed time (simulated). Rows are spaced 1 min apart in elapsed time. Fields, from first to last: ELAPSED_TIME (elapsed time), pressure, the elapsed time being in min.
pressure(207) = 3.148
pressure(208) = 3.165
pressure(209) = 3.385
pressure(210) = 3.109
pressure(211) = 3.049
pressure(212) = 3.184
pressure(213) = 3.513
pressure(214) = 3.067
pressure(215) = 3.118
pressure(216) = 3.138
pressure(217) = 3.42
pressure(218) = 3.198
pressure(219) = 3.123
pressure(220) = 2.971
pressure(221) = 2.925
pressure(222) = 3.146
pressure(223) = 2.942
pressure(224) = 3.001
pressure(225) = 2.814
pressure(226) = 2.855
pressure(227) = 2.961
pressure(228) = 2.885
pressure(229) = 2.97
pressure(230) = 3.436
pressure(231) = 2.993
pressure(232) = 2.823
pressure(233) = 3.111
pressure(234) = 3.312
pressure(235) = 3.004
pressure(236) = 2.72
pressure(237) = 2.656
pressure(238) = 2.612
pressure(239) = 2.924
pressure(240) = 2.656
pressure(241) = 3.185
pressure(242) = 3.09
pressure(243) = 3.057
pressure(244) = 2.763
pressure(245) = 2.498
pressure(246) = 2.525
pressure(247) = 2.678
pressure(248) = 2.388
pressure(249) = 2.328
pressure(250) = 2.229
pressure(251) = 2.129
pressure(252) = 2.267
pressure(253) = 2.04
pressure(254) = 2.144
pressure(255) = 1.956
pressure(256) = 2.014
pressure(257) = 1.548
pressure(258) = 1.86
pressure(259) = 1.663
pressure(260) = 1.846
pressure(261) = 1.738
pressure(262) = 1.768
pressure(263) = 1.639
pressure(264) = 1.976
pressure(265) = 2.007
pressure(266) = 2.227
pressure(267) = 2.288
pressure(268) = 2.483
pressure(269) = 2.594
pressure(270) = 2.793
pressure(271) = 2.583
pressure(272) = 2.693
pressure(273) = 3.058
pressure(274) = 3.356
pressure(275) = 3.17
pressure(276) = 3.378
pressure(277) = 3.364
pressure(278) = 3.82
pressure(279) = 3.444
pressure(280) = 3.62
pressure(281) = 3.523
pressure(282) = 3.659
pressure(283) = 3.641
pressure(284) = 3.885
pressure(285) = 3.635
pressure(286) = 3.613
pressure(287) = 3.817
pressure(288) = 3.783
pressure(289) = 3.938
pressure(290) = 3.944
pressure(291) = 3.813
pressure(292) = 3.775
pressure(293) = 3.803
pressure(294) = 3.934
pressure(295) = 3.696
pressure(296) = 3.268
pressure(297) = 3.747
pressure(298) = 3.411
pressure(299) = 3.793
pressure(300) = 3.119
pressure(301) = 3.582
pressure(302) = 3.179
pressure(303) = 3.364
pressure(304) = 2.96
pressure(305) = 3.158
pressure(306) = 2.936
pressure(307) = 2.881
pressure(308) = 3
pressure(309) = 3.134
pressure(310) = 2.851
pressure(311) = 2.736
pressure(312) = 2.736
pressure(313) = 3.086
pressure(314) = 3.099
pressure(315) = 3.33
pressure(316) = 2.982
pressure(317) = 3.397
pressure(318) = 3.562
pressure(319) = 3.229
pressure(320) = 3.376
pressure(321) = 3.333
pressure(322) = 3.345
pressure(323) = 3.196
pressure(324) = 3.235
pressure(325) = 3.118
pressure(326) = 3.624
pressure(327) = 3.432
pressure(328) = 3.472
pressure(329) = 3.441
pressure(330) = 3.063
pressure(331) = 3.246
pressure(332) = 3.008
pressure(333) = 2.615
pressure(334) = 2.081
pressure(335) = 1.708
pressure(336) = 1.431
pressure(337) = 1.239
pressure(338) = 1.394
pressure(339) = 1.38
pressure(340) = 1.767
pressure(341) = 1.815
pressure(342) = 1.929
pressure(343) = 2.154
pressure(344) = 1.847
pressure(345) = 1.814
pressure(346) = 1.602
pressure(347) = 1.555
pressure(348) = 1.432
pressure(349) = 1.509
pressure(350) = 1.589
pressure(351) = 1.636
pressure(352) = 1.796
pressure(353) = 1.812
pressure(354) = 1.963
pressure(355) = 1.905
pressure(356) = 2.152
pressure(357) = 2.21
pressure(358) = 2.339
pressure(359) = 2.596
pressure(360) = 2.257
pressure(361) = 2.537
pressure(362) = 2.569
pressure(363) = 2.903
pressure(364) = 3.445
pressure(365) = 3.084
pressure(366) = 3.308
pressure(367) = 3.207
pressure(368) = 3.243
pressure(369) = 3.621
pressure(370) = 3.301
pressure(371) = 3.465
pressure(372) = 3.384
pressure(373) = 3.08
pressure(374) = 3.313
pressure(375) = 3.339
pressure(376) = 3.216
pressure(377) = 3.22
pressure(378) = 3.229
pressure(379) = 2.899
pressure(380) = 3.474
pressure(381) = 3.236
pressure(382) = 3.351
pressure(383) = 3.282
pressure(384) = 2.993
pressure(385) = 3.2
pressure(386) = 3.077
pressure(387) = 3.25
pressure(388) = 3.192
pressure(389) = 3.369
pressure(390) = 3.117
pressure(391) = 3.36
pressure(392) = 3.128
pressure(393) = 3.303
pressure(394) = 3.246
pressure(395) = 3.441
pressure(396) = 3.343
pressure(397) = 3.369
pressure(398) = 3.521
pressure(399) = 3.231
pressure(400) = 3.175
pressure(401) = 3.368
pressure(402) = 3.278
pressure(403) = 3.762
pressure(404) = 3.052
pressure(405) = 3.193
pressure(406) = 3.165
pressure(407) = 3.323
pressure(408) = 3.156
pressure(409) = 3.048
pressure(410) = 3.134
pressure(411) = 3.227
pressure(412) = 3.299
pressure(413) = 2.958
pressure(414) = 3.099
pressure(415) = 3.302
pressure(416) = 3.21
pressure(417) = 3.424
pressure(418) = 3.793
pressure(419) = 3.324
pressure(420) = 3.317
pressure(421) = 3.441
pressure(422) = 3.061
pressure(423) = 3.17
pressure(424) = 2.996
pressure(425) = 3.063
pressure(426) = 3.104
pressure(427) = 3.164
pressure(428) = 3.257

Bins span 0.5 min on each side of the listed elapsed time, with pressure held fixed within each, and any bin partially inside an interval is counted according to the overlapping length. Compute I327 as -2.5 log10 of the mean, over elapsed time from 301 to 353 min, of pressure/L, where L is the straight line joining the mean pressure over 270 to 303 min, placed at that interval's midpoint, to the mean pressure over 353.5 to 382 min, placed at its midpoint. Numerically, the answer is 0.24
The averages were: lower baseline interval 3.52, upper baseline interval 2.95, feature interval 2.61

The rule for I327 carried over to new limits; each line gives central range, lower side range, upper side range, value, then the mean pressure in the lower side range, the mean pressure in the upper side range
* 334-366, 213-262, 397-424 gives 0.46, 2.68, 3.27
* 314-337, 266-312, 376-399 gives 0.10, 3.32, 3.25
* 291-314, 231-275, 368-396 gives -0.19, 2.46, 3.26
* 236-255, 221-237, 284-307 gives 0.22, 2.99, 3.55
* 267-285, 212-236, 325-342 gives -0.17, 3.07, 2.43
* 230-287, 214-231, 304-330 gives 0.15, 3.05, 3.18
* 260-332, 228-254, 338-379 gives -0.22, 2.73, 2.46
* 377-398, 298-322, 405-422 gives 0.00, 3.18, 3.26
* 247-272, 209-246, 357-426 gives 0.39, 3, 3.19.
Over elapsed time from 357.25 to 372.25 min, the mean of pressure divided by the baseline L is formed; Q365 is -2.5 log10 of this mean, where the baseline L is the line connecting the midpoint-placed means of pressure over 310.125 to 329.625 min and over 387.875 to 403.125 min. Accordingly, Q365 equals 0.10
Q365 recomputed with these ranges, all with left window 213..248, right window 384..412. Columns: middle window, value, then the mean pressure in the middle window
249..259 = 0.43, 2.02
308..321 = -0.01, 3.13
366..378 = -0.03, 3.3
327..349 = 0.43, 2.11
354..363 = 0.34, 2.33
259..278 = 0.20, 2.51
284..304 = -0.18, 3.63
